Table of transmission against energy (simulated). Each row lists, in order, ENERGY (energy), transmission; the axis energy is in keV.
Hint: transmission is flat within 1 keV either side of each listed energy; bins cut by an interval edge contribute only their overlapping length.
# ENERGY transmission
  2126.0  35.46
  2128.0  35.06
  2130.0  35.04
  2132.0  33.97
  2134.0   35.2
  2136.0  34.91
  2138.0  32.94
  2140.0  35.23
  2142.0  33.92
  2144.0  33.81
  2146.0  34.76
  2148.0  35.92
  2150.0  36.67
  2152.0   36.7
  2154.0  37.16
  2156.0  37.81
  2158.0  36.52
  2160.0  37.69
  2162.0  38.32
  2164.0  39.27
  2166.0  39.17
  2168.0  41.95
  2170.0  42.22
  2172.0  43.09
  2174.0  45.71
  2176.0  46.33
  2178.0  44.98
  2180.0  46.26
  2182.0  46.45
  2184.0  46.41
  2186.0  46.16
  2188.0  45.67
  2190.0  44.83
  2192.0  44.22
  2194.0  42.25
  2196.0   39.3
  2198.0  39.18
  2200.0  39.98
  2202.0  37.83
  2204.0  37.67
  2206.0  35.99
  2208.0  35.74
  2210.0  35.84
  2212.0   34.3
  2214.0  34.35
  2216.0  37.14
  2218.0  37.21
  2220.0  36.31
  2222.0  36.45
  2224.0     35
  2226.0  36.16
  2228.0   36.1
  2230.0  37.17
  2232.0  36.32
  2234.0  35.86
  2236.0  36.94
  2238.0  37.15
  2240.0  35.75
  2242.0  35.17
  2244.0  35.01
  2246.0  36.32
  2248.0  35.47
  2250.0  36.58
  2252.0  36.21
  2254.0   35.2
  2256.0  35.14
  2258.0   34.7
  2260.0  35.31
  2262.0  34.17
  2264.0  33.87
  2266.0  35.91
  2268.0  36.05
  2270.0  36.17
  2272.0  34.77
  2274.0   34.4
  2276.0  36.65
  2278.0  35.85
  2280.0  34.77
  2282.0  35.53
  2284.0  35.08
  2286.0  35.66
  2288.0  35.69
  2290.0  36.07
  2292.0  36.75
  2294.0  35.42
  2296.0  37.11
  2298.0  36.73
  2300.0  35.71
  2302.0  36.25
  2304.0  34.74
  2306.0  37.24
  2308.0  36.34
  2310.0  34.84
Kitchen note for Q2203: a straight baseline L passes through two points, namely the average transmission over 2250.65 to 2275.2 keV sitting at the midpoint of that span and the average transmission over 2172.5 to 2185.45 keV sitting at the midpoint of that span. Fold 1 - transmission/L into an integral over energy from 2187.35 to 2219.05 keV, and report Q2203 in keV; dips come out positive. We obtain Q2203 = 3.0 keV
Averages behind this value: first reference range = 45.9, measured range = 38.8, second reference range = 35.2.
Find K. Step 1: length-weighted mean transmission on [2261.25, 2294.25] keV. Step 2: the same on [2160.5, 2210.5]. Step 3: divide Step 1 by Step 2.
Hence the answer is 0.8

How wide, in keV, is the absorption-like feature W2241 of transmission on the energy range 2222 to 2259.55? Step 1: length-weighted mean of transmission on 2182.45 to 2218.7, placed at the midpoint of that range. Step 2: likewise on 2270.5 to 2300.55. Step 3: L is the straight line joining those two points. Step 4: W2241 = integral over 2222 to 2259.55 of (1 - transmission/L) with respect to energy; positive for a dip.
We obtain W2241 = 2.0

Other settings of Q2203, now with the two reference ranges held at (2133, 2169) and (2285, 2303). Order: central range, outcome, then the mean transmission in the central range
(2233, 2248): 0.1 keV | 36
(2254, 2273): 0.6 keV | 35.1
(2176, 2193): -4.3 keV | 45.7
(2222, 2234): 0.1 keV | 36.2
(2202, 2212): 0.0 keV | 36.3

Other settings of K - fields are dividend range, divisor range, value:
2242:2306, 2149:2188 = 0.86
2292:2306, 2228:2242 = 0.99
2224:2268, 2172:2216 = 0.86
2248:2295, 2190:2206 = 0.88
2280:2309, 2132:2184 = 0.92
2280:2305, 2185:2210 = 0.88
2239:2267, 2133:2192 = 0.88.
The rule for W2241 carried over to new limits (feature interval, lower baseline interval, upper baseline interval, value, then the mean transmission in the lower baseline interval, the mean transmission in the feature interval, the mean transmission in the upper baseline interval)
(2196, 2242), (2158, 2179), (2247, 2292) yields 2.31 keV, 41.6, 36.6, 35.5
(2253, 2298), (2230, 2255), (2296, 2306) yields 0.74 keV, 36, 35.5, 36.1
